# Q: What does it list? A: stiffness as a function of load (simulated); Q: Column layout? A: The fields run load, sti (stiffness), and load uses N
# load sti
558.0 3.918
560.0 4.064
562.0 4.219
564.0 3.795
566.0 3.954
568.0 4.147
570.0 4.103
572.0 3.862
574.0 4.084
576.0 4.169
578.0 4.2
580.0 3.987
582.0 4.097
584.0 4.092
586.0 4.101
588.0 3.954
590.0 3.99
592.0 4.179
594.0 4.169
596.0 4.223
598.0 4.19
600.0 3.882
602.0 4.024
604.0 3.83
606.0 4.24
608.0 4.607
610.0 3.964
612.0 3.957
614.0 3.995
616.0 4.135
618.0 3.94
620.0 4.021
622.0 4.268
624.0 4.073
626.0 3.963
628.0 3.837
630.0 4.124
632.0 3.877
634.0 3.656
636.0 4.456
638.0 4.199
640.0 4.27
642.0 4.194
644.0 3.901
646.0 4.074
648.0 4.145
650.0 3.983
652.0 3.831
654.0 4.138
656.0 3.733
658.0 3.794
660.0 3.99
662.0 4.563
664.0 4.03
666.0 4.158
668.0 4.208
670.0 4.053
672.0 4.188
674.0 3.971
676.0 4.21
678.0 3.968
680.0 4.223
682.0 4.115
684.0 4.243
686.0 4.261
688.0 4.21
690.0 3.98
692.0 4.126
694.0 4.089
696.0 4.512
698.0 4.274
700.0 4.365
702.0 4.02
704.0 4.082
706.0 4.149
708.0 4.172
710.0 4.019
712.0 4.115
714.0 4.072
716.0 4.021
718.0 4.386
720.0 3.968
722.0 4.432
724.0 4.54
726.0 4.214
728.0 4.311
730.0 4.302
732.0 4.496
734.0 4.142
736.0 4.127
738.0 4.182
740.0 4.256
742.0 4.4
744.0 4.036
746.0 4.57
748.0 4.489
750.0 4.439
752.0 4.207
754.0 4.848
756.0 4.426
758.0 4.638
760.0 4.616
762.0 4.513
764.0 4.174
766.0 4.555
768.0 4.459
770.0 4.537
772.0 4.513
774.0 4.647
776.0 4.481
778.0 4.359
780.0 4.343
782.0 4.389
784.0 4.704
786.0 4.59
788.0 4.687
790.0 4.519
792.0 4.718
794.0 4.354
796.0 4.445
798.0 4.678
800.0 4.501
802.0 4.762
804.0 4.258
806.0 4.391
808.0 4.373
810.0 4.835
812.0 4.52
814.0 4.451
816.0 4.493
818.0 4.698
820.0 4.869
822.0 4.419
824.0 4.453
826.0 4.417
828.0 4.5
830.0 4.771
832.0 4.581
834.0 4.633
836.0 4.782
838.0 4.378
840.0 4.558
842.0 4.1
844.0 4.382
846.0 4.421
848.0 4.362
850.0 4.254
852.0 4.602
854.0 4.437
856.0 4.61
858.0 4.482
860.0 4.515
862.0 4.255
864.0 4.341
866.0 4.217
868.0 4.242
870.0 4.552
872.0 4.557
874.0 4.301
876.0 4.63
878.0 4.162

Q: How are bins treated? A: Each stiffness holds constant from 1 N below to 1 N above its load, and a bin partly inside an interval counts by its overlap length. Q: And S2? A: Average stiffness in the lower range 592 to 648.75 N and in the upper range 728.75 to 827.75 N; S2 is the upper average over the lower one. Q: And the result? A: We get 1.1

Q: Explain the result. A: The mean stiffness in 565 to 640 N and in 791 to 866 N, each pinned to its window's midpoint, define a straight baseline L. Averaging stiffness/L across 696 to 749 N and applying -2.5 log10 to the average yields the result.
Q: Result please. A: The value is 0.01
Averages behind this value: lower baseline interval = 4.07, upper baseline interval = 4.5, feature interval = 4.24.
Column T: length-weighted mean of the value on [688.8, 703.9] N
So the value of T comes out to 4.19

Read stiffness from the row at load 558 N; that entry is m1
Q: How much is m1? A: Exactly 3.918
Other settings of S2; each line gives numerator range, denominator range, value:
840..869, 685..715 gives 1.05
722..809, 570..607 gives 1.09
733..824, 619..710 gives 1.09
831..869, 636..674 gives 1.08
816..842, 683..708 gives 1.09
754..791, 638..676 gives 1.11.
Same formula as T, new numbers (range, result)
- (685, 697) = 4.2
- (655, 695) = 4.11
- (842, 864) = 4.41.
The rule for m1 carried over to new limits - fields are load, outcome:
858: 4.482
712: 4.115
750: 4.439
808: 4.373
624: 4.073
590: 3.99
